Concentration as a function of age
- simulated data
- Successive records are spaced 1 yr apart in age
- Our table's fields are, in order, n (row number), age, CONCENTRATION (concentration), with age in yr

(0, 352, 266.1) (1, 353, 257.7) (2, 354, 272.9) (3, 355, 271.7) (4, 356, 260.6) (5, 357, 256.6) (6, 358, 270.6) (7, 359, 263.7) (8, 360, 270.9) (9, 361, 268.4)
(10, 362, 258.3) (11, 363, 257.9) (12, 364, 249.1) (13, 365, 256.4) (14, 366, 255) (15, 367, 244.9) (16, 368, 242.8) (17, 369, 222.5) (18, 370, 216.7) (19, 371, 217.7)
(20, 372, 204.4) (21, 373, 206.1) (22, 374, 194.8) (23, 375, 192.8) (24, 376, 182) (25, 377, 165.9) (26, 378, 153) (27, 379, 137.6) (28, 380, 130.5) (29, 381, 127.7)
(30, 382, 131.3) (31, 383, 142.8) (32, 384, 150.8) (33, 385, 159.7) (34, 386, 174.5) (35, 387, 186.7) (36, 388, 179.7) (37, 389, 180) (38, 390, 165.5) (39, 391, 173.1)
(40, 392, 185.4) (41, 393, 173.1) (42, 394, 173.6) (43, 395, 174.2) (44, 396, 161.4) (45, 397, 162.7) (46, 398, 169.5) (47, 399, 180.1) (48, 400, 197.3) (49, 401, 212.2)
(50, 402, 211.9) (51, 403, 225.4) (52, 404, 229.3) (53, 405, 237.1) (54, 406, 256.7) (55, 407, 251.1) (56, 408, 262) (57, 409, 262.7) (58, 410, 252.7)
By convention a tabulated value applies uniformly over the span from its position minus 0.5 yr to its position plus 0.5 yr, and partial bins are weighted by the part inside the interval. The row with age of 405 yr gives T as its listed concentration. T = 237.1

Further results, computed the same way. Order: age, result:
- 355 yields 271.7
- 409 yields 262.7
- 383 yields 142.8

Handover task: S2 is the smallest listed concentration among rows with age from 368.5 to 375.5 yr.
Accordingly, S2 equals 192.8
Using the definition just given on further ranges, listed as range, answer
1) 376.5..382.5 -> 127.7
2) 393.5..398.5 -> 161.4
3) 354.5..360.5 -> 256.6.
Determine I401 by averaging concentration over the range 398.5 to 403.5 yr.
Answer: 205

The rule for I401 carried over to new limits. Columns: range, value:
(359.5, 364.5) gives 261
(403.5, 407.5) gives 244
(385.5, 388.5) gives 180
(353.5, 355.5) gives 272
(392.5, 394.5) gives 173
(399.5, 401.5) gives 205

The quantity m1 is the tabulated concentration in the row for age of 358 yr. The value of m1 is 270.6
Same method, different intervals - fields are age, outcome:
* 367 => 244.9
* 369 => 222.5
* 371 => 217.7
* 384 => 150.8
